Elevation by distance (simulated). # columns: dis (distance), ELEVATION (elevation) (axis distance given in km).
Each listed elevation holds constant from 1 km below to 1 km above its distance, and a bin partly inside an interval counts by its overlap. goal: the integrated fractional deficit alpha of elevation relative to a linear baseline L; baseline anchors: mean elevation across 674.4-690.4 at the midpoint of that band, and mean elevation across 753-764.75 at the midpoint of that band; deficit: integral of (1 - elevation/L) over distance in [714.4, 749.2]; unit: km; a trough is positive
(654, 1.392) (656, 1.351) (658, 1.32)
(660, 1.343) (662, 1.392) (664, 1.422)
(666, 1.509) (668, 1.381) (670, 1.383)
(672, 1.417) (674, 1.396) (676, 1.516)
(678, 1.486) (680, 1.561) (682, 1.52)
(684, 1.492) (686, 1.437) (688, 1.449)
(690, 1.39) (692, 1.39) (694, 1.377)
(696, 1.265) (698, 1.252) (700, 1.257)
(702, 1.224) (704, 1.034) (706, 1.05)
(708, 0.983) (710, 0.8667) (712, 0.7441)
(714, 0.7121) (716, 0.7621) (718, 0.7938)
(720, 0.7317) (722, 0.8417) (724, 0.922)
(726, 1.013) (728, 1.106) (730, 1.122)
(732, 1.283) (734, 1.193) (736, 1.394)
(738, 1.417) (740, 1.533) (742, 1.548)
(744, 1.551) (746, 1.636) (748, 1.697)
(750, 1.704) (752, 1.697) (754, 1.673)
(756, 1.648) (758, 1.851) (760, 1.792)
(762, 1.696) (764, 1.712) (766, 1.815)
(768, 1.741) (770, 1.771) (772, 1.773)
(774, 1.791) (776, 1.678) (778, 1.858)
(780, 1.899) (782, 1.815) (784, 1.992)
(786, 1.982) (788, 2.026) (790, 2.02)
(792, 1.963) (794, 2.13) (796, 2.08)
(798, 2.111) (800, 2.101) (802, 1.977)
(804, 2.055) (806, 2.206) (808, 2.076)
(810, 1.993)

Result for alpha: 9.4 km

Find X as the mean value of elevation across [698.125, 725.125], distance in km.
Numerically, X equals 0.928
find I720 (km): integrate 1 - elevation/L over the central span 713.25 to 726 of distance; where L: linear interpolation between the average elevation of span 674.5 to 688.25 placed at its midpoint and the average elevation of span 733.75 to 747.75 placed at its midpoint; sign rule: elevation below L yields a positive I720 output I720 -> 5.8 km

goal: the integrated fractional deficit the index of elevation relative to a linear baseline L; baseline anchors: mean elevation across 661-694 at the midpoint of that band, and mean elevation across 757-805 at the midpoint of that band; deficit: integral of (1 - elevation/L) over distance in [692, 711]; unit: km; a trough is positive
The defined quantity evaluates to 4.8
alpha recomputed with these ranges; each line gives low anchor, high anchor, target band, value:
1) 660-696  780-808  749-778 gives 2.0 km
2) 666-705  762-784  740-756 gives 0.4 km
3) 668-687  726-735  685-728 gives 7.7 km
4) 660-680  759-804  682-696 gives 0.9 km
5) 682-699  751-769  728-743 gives 2.6 km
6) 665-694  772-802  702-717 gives 6.5 km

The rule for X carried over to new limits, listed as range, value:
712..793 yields 1.52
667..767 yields 1.33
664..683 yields 1.46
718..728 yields 0.892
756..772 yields 1.76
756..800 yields 1.88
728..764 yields 1.55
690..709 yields 1.21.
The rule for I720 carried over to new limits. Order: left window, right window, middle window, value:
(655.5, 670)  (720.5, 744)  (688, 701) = -0.19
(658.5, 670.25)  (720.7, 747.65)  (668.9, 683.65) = -0.94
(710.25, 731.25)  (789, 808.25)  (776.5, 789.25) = -0.63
